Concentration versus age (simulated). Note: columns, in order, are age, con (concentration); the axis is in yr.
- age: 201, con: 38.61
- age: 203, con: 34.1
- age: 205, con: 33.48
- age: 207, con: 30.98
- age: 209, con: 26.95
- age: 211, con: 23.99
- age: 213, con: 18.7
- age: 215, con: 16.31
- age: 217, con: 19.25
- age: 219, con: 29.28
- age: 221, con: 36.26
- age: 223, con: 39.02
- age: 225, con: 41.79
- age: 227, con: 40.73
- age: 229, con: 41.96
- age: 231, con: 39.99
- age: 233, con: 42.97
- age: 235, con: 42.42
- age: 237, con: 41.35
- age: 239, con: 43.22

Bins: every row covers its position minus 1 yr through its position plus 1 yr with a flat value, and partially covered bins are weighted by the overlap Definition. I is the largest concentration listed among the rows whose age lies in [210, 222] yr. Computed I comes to 36.26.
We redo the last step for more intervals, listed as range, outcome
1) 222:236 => 42.97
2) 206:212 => 30.98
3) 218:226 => 41.79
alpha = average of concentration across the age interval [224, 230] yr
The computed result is 41.5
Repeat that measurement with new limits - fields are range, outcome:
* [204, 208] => 32.2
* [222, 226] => 40.4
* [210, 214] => 21.3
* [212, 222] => 24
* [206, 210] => 29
